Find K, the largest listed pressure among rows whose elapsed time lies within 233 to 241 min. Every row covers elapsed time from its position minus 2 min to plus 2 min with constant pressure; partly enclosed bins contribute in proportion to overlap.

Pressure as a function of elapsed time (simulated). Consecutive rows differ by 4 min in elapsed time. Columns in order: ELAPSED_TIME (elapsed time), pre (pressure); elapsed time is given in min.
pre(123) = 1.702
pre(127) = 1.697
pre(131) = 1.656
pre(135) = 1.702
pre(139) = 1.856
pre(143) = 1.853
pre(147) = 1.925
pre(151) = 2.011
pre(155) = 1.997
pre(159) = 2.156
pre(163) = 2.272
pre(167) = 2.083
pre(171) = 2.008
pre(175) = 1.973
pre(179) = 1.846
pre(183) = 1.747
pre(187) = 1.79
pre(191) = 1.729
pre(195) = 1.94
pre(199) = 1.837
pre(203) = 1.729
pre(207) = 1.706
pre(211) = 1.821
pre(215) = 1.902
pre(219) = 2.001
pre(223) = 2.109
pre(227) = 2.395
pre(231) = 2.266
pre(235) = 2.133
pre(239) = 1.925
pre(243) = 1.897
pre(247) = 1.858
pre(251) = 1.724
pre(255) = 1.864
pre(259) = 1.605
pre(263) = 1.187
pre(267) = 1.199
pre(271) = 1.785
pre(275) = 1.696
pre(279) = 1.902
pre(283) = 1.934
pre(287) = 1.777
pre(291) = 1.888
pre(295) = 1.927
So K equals 2.133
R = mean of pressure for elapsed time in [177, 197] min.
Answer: 1.81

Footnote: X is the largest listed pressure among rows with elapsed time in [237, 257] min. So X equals 1.925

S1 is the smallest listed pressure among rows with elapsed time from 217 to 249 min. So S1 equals 1.858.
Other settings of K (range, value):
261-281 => 1.902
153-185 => 2.272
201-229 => 2.395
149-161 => 2.156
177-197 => 1.94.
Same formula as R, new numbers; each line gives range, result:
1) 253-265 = 1.55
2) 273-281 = 1.8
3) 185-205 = 1.81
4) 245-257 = 1.82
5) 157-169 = 2.17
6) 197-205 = 1.78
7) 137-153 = 1.91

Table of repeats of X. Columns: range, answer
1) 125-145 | 1.856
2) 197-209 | 1.837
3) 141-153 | 2.011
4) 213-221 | 2.001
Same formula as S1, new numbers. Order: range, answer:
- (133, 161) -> 1.702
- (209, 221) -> 1.821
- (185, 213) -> 1.706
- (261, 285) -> 1.187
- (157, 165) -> 2.156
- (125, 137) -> 1.656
